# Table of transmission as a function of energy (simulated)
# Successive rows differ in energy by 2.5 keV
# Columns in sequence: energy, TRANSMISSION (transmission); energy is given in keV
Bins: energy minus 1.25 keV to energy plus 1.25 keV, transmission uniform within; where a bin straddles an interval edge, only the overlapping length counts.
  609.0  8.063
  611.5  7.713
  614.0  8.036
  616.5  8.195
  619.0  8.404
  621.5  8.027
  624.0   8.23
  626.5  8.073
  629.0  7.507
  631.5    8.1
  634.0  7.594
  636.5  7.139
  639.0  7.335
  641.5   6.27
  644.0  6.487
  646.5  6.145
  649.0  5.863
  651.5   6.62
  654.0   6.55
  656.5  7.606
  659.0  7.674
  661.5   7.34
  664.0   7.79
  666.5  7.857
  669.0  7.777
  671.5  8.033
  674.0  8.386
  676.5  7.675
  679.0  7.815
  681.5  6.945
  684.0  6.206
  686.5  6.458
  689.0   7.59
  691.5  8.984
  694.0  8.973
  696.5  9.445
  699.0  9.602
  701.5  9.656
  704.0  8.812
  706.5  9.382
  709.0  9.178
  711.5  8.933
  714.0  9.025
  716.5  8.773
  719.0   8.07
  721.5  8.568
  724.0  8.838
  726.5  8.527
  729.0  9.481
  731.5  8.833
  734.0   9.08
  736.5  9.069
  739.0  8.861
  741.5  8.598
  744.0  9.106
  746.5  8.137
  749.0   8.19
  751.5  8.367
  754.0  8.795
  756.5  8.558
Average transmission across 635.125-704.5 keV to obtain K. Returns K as 7.6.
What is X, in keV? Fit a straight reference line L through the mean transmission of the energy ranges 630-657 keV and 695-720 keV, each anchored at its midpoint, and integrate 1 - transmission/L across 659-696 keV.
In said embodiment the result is 1.4 keV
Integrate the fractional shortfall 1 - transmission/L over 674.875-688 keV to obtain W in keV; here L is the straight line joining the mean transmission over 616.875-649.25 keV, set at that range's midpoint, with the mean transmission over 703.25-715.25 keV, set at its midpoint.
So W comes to 2.1 keV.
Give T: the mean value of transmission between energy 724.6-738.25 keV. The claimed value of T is 8.99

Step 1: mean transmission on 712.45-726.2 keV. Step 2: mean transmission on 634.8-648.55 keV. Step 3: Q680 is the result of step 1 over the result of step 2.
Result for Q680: 1.30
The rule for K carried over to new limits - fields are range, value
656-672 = 7.72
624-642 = 7.54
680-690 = 6.81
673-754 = 8.55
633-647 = 6.85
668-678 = 7.97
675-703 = 8.13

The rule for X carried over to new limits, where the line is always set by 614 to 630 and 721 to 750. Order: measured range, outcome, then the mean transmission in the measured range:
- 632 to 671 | 5.5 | 7.11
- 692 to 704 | -1.1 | 9.33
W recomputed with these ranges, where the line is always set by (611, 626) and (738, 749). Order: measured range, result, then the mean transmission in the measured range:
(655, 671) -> 1.2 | 7.67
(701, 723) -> -1.1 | 8.91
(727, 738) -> -0.6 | 9.07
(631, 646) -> 2.1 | 7.06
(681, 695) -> 1.4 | 7.53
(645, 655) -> 2.4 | 6.29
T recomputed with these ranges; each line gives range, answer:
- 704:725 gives 8.84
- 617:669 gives 7.35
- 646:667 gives 7.05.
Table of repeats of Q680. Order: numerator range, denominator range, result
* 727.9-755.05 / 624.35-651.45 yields 1.24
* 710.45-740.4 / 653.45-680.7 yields 1.15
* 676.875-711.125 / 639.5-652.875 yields 1.32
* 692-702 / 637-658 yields 1.41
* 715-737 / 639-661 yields 1.31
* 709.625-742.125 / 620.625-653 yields 1.23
